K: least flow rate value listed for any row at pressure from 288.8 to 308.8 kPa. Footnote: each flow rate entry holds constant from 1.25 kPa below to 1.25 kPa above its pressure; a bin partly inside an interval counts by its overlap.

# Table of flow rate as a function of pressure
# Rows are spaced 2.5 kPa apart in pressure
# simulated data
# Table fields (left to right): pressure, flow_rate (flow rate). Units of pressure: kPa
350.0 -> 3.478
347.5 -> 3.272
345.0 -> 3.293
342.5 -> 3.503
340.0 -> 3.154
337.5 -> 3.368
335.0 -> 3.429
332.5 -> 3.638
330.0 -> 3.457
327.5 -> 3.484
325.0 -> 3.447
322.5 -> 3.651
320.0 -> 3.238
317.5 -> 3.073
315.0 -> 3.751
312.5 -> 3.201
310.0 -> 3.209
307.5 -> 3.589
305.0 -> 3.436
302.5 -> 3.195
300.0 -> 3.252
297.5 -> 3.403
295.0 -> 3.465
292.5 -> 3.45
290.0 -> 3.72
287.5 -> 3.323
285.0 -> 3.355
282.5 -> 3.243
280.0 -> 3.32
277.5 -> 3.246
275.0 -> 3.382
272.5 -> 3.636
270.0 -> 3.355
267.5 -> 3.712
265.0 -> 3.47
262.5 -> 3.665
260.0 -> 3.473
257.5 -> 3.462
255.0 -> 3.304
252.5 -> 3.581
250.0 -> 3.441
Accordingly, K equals 3.195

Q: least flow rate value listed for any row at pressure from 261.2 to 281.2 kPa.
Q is 3.246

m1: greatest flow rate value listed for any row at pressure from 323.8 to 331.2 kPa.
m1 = 3.484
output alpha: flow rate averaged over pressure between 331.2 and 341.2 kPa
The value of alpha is 3.4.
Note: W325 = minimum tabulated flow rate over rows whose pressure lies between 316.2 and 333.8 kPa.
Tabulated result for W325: 3.073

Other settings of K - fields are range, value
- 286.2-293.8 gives 3.323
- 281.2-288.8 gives 3.243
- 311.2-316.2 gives 3.201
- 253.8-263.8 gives 3.304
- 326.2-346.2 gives 3.154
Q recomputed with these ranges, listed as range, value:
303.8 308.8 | 3.436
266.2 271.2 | 3.355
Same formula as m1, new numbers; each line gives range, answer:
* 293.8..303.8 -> 3.465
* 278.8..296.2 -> 3.72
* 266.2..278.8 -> 3.712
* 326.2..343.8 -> 3.638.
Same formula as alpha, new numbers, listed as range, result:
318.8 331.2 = 3.46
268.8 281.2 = 3.39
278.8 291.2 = 3.39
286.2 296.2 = 3.49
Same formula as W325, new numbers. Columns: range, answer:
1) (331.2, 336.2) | 3.429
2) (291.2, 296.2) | 3.45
